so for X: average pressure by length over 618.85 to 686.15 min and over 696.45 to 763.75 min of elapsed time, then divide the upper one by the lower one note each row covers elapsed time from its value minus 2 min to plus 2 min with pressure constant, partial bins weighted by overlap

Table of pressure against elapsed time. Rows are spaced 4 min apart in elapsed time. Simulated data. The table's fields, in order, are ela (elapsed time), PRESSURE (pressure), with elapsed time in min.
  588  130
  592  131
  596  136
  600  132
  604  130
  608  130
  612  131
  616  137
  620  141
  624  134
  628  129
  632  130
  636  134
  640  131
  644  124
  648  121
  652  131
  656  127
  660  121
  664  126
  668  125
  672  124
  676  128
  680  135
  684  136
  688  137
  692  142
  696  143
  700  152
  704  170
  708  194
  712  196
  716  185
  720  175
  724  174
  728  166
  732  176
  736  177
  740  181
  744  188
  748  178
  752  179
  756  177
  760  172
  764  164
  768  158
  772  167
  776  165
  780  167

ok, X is 1.4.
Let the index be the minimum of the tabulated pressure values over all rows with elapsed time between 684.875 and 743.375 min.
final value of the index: 137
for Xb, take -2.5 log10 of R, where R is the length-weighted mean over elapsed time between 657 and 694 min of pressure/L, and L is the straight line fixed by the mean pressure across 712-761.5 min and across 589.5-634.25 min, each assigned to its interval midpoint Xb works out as 0.19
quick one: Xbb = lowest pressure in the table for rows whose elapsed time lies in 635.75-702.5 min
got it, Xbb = 121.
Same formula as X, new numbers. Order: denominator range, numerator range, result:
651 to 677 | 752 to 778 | 1.34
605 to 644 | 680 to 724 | 1.22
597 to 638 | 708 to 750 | 1.36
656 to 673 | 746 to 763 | 1.41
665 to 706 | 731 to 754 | 1.30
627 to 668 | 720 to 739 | 1.37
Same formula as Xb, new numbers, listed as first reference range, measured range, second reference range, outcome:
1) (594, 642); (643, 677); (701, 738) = 0.21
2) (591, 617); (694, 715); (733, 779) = -0.08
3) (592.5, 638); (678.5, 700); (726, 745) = 0.15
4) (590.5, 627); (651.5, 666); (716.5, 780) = 0.17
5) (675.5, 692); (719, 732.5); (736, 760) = -0.05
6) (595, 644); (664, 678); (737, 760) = 0.20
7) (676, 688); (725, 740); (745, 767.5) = -0.08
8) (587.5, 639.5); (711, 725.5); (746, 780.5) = -0.15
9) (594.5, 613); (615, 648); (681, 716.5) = 0.07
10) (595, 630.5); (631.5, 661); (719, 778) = 0.12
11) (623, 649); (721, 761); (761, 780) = -0.13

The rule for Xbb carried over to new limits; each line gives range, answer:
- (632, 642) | 130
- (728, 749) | 166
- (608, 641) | 129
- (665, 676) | 124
